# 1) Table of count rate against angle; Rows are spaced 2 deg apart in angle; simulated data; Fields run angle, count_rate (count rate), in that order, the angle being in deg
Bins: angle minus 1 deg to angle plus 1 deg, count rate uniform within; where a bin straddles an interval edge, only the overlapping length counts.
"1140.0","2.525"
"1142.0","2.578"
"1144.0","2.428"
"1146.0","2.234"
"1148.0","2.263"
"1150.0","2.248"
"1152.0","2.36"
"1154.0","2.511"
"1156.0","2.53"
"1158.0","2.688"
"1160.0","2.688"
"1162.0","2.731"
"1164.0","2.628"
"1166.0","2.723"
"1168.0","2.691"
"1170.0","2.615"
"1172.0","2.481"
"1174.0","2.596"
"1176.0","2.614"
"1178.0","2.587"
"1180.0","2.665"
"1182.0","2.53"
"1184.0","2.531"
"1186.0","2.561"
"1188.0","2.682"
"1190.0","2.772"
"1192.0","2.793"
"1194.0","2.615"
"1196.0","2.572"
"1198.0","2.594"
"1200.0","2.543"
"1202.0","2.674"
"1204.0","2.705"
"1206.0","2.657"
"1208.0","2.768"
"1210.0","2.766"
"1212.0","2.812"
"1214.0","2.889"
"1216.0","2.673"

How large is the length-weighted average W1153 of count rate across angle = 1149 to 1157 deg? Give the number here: 2.41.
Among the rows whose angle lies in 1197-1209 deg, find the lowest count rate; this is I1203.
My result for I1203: 2.543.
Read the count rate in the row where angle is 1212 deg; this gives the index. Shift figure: 2.812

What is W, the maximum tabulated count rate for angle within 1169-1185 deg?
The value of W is 2.665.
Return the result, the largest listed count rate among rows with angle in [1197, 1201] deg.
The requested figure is 2.594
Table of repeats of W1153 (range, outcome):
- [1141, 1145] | 2.5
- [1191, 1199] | 2.64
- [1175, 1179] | 2.6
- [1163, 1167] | 2.68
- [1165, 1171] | 2.68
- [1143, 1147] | 2.33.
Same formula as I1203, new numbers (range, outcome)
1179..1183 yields 2.53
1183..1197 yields 2.531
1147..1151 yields 2.248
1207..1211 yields 2.766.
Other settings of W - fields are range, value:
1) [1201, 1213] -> 2.812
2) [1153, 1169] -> 2.731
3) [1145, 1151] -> 2.263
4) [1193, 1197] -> 2.615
